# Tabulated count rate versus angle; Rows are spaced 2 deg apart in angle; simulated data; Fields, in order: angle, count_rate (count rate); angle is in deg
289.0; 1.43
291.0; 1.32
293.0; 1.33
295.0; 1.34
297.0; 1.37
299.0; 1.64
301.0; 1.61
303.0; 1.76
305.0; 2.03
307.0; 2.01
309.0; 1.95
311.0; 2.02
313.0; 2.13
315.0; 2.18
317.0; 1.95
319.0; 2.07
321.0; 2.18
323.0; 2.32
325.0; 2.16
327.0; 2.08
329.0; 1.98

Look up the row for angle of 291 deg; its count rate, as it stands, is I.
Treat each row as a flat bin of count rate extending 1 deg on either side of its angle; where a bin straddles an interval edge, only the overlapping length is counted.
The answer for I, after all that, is 1.32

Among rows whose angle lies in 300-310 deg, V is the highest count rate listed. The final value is 2.03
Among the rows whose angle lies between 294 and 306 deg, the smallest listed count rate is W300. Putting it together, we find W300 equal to 1.34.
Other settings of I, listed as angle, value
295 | 1.34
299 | 1.64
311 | 2.02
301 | 1.61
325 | 2.16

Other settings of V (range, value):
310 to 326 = 2.32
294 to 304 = 1.76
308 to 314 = 2.13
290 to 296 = 1.34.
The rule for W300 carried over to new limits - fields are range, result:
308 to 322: 1.95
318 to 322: 2.07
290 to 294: 1.32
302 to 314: 1.76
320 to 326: 2.16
